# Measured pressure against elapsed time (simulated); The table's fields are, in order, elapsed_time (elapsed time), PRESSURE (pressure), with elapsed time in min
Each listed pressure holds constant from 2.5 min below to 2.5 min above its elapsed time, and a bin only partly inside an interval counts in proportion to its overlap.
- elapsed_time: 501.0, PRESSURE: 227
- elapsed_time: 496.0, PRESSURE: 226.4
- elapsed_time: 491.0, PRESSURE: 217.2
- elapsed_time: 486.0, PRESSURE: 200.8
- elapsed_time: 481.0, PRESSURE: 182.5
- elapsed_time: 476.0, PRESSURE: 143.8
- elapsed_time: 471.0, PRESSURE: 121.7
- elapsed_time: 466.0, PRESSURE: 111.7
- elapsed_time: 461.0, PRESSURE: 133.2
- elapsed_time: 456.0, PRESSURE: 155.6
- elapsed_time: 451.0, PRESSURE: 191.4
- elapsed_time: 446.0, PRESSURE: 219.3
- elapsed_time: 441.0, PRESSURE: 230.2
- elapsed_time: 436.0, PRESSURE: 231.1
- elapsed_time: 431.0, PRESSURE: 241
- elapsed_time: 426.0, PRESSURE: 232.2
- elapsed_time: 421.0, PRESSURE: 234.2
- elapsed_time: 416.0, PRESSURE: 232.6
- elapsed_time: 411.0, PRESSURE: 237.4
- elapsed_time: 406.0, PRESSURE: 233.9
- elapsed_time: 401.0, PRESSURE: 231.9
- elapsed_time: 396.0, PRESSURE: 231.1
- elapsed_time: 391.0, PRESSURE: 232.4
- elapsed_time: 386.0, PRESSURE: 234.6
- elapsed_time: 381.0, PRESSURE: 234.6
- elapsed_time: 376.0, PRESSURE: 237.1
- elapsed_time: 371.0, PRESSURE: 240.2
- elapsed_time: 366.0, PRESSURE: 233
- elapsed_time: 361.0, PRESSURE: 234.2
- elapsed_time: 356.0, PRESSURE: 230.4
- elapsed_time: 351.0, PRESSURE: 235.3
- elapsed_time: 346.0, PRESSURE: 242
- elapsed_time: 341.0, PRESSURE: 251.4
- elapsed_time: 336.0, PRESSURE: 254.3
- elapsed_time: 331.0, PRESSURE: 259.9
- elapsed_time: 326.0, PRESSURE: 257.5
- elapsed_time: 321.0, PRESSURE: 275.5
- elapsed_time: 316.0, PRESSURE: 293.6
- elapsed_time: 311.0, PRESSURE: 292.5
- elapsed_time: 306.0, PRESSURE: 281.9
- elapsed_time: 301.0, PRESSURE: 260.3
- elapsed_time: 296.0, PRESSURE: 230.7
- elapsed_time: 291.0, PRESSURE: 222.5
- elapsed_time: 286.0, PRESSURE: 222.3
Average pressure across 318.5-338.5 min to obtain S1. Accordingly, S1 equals 262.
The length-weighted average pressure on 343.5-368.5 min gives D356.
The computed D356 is 235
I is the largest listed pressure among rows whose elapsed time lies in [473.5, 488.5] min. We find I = 200.8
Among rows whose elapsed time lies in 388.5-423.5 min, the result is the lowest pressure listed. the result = 231.1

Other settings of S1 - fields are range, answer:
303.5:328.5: 280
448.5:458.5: 174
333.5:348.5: 249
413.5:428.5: 233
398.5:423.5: 234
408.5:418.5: 235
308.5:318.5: 293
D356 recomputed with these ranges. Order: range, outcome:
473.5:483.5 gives 163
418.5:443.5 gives 234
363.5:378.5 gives 237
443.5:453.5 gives 205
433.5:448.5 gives 227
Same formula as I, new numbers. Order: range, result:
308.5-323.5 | 293.6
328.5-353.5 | 259.9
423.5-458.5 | 241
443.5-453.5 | 219.3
